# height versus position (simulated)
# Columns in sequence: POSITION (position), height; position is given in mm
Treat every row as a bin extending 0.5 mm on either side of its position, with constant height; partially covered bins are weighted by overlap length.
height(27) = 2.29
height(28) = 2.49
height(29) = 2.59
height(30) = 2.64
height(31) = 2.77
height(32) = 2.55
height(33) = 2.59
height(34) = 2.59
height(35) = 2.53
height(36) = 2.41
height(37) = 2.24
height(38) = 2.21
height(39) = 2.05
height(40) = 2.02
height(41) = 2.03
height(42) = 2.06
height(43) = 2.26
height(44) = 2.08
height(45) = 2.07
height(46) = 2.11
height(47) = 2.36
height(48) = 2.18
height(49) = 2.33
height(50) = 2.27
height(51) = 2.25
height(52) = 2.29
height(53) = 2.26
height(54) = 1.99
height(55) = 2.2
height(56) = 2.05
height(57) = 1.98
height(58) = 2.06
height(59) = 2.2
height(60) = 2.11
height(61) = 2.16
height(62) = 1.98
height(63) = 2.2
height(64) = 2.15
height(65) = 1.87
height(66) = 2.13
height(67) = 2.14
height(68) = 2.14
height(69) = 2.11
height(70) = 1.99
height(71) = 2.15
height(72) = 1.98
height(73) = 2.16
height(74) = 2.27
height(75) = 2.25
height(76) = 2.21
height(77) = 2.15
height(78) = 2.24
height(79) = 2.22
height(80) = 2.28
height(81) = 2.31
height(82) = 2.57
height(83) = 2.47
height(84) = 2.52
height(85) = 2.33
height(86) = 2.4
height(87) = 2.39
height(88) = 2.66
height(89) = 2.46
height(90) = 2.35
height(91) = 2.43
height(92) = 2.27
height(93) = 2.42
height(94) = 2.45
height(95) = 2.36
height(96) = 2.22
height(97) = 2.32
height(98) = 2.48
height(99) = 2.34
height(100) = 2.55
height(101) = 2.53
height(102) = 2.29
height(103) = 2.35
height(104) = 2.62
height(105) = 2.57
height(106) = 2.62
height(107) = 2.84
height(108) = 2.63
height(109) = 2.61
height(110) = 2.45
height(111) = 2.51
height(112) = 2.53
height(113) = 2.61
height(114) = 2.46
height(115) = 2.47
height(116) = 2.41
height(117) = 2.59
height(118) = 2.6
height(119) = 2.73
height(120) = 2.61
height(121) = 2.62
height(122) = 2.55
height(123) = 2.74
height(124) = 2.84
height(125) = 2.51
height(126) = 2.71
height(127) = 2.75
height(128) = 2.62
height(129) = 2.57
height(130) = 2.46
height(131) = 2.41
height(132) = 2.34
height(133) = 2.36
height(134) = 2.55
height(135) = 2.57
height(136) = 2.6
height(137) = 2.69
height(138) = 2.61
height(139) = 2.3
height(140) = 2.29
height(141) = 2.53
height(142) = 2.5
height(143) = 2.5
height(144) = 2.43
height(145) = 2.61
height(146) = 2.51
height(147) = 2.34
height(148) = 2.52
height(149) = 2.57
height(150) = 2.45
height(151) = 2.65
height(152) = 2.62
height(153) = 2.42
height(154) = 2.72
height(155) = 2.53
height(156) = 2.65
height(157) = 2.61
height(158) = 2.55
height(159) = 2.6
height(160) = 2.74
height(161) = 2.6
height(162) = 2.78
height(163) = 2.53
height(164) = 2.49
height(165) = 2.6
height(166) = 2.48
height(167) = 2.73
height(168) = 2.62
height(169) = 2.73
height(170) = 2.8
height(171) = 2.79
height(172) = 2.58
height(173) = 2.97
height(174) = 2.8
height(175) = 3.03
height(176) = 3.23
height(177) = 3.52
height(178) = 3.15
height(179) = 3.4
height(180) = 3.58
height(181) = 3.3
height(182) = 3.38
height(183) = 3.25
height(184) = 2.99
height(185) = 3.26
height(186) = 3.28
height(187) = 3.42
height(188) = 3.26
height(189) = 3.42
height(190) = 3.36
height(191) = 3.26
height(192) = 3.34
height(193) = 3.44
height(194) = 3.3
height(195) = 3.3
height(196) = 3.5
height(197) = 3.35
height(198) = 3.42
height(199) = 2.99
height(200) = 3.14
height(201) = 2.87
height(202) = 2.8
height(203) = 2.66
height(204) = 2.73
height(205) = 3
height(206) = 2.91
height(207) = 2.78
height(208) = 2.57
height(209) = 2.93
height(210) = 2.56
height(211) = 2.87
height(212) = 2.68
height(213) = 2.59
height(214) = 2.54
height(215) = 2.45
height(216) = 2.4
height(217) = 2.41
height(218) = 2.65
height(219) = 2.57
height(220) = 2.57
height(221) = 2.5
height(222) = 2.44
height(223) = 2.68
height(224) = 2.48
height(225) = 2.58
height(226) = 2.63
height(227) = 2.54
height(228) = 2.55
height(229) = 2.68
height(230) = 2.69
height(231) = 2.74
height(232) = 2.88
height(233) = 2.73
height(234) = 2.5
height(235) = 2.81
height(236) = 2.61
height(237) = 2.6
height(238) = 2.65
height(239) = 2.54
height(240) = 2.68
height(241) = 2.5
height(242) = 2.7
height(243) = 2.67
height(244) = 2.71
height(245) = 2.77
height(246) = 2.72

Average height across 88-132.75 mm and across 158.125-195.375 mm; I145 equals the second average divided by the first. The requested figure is 1.20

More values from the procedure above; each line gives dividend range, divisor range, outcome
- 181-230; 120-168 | 1.13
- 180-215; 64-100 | 1.34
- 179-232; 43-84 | 1.34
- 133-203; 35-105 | 1.27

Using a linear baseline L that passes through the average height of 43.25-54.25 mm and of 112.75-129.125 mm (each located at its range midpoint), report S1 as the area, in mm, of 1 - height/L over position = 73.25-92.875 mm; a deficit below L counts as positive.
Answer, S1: 0.4 mm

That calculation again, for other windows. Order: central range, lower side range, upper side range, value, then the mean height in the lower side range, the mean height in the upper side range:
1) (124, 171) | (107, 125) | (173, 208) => 4.49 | 2.59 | 3.18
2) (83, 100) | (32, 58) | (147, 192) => 0.43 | 2.22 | 2.89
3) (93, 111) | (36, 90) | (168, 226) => -0.45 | 2.2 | 2.95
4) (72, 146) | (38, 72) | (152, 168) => -3.18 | 2.13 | 2.6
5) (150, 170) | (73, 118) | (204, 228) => -0.63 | 2.43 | 2.62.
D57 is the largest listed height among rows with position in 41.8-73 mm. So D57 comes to 2.36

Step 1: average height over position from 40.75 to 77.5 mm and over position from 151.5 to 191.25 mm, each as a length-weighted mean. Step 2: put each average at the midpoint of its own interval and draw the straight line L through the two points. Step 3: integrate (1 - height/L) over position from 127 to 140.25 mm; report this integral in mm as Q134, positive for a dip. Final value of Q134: 0.8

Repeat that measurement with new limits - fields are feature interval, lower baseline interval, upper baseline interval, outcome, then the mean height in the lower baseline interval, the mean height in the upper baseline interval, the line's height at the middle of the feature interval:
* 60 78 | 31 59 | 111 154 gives 1.5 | 2.23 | 2.54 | 2.32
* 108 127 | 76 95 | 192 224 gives -0.7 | 2.38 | 2.83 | 2.5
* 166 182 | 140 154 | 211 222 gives -3.1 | 2.51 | 2.55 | 2.52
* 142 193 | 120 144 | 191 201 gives 1.8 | 2.55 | 3.28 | 2.96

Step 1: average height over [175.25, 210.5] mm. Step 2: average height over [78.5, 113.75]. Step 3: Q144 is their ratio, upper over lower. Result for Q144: 1.29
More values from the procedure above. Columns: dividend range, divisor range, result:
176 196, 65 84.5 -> 1.50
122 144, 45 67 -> 1.18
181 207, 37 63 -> 1.48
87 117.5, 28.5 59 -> 1.09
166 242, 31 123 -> 1.24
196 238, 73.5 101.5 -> 1.15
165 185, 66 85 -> 1.35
